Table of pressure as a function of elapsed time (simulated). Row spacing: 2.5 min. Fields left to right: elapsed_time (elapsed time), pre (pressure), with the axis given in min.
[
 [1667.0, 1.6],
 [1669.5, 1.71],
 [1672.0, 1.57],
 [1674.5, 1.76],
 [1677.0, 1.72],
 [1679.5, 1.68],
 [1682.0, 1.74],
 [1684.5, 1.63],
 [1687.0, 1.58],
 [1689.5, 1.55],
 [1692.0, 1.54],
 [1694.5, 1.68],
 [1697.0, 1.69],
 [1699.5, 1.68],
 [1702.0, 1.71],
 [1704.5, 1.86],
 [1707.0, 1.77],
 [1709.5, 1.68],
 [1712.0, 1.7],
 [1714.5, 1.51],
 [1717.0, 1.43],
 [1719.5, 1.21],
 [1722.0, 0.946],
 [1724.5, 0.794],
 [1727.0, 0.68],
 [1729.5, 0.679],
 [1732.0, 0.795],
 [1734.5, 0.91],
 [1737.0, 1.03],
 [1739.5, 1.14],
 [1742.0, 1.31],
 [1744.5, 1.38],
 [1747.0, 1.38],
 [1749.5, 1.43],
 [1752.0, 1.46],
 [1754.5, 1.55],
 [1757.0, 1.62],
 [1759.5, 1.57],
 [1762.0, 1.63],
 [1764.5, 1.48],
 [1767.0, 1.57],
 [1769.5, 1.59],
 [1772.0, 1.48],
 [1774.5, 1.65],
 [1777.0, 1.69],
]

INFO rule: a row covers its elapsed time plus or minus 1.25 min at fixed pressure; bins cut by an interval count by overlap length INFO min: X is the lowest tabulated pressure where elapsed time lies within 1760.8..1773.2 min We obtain 1.48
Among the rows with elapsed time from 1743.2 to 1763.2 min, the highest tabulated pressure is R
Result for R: 1.63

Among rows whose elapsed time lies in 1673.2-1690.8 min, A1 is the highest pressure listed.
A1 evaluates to 1.76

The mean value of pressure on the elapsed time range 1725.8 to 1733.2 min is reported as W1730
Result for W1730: 0.718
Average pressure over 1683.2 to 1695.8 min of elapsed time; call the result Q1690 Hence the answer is 1.6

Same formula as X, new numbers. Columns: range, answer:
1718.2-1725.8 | 0.794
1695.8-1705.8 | 1.68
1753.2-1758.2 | 1.55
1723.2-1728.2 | 0.68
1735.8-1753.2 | 1.03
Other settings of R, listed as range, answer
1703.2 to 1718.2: 1.86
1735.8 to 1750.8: 1.43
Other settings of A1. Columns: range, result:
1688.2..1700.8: 1.69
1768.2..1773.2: 1.59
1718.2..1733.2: 1.21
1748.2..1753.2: 1.46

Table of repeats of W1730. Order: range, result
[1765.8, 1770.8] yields 1.58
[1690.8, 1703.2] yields 1.66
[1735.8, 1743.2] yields 1.16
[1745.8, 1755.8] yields 1.46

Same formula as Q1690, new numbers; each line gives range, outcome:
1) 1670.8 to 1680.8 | 1.68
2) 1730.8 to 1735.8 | 0.855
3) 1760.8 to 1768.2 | 1.56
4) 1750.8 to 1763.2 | 1.57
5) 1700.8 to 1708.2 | 1.78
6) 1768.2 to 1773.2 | 1.54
